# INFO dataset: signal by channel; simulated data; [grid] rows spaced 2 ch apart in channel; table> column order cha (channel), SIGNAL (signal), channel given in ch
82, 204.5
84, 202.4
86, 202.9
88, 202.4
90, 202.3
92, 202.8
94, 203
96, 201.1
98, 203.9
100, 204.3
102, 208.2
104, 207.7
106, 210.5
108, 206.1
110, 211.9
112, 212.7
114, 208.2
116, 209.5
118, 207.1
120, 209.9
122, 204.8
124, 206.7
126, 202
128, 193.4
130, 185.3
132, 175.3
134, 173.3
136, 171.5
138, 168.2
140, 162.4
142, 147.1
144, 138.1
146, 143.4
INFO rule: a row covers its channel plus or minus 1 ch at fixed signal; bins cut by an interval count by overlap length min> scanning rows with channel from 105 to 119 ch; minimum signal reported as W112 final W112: 206.1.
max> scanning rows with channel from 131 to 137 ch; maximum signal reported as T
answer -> 175.3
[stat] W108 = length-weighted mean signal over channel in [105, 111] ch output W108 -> 210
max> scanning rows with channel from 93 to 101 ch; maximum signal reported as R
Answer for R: 204.3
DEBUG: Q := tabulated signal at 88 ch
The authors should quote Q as 202.4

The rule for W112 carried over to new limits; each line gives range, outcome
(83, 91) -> 202.3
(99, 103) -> 204.3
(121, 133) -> 175.3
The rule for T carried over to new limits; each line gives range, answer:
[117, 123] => 209.9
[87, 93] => 202.8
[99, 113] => 212.7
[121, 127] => 206.7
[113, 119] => 209.5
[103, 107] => 210.5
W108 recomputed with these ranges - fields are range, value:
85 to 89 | 203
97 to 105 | 206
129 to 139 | 175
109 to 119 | 210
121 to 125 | 206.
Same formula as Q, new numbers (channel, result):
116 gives 209.5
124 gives 206.7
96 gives 201.1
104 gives 207.7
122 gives 204.8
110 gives 211.9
